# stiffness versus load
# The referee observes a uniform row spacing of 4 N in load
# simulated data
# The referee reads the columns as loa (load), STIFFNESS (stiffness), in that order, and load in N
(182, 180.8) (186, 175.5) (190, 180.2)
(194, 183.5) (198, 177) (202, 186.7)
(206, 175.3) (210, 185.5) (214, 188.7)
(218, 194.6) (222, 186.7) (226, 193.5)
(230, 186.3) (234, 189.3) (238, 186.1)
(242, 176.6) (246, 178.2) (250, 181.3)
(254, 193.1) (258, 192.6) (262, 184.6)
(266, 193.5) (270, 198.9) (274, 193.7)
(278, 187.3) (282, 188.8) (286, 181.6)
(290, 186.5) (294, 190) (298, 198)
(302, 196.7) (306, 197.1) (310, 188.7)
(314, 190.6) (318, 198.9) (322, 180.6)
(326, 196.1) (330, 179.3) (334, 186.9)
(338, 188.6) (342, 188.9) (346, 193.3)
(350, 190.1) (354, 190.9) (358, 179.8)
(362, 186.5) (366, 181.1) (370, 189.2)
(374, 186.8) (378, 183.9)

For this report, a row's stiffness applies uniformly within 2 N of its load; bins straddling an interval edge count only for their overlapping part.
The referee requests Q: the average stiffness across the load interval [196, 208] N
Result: 180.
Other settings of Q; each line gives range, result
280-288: 185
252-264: 190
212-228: 191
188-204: 182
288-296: 188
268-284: 192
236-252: 181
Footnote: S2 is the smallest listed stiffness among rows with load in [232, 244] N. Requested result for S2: 176.6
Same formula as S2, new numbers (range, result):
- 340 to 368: 179.8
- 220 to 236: 186.3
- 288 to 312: 186.5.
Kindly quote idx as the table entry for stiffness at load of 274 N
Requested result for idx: 193.7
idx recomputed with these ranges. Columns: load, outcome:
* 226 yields 193.5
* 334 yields 186.9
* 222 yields 186.7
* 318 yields 198.9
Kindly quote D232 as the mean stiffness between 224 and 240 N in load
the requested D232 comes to 189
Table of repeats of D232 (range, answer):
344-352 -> 192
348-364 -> 187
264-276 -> 195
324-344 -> 188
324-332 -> 188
